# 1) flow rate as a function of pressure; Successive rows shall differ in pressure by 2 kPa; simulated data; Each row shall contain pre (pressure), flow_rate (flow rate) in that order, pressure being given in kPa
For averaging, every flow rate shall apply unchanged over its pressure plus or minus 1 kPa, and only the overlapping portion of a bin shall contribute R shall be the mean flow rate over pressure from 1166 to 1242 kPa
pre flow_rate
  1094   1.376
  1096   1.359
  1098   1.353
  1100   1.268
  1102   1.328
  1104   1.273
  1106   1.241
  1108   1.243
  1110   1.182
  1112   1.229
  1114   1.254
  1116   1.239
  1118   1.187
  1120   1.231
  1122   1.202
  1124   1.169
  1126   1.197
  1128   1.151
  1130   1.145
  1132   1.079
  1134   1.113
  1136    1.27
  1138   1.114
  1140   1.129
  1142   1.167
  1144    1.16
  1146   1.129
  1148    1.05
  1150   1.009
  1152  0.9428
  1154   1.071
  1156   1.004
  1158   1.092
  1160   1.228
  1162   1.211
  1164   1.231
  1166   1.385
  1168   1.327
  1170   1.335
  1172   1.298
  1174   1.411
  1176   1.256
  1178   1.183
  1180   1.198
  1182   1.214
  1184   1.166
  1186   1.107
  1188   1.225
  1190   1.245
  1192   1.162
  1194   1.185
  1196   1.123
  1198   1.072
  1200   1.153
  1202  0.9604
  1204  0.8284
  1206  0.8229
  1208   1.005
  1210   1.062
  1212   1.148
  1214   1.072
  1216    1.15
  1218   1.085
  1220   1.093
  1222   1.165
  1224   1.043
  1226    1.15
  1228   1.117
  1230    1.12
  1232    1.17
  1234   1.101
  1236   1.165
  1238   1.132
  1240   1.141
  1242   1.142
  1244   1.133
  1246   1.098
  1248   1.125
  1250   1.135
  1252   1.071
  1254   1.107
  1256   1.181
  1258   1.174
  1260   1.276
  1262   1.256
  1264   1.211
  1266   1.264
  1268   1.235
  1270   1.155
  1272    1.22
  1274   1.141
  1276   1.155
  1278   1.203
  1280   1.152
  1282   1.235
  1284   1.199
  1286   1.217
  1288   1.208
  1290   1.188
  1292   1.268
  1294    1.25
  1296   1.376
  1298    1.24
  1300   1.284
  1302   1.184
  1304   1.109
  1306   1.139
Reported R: 1.14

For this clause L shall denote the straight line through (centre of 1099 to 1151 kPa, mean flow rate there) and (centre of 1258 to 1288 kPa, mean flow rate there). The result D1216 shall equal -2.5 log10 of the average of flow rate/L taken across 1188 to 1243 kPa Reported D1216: 0.09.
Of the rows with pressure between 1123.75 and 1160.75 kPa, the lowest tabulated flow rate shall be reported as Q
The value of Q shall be 0.9428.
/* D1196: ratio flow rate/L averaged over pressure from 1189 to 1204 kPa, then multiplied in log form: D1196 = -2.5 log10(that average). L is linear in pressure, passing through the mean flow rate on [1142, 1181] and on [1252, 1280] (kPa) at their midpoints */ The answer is 0.074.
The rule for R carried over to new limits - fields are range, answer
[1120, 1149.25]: 1.15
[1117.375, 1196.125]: 1.18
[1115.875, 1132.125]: 1.18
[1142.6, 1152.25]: 1.07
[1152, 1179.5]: 1.22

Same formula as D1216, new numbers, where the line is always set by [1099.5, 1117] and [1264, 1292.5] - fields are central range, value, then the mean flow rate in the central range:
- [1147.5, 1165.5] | 0.124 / 1.1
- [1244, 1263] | 0.048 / 1.16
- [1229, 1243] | 0.070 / 1.14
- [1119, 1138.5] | 0.068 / 1.17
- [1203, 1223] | 0.170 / 1.04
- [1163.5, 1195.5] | -0.012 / 1.24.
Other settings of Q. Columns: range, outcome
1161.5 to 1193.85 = 1.107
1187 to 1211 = 0.8229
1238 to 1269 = 1.071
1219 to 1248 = 1.043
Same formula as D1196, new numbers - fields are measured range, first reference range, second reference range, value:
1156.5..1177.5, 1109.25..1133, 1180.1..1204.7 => -0.11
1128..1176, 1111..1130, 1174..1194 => 0.03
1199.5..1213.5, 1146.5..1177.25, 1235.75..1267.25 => 0.18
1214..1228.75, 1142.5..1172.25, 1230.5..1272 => 0.05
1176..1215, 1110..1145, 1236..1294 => 0.07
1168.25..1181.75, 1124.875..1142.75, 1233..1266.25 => -0.11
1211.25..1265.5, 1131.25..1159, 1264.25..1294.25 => 0.03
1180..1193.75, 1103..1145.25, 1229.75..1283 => -0.01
